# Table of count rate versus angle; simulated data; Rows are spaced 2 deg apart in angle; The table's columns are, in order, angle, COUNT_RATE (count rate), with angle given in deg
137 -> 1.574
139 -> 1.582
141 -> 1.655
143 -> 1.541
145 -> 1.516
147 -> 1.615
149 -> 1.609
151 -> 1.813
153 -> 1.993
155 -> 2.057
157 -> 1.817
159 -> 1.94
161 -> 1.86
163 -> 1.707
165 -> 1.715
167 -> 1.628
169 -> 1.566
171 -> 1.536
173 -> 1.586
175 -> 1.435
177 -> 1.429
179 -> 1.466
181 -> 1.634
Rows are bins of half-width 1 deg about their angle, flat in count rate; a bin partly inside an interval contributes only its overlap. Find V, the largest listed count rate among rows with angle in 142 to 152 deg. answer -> 1.813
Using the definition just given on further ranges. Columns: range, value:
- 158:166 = 1.94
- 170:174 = 1.586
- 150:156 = 2.057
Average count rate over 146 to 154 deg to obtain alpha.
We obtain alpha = 1.76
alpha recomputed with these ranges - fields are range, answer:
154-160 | 1.94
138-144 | 1.59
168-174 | 1.56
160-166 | 1.76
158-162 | 1.9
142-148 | 1.56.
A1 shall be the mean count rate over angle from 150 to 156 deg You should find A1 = 1.95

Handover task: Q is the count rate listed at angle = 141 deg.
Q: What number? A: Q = 1.655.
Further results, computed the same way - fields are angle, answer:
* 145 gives 1.516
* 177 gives 1.429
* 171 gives 1.536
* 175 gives 1.435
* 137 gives 1.574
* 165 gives 1.715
